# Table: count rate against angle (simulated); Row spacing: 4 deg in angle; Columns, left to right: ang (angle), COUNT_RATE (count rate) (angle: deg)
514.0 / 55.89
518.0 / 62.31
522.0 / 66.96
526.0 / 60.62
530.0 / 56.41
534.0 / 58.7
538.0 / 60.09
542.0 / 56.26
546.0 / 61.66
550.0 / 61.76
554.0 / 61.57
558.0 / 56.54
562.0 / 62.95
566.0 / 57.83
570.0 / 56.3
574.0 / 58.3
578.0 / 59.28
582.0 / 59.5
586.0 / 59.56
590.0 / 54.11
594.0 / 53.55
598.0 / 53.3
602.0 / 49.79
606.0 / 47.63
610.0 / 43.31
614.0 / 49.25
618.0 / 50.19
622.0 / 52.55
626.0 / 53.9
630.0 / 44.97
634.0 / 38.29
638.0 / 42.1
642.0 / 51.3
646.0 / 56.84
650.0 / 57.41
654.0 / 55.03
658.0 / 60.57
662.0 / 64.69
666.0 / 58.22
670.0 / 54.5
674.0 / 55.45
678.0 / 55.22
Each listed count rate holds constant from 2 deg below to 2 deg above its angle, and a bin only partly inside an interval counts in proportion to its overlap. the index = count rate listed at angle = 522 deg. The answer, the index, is 66.96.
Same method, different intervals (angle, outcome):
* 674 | 55.45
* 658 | 60.57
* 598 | 53.3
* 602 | 49.79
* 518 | 62.31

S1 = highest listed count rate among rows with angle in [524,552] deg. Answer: 61.76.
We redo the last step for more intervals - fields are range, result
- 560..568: 62.95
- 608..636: 53.9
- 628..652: 57.41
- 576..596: 59.56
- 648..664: 64.69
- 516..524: 66.96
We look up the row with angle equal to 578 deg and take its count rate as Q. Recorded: 59.28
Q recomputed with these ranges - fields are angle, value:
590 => 54.11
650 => 57.41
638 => 42.1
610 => 43.31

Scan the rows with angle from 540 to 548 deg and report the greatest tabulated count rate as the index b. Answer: 61.66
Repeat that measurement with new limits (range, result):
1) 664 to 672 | 58.22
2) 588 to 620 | 54.11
